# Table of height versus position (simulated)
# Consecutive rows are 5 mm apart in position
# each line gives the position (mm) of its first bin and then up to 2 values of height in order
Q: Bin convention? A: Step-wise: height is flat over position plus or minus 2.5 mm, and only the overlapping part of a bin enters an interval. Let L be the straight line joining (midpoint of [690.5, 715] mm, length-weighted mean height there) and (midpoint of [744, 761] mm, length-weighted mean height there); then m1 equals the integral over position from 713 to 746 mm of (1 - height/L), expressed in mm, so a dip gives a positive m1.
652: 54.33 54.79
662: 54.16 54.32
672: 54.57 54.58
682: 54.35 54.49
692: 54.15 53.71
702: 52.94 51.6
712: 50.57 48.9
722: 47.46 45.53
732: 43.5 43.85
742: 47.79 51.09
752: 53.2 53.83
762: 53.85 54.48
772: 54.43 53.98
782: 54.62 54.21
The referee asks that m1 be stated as 3.75 mm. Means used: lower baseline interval 52.5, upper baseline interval 52.7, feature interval 46.6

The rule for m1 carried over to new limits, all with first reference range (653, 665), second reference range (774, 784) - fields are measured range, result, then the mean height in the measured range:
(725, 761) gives 3.8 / 48.7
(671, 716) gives 1.0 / 53.3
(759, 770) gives 0.0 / 54.2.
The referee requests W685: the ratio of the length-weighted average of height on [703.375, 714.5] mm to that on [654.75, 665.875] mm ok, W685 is 0.9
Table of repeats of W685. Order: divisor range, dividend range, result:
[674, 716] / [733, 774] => 0.96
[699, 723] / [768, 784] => 1.08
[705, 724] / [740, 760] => 1.04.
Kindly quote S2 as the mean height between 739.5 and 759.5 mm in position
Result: 51.5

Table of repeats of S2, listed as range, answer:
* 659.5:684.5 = 54.4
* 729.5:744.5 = 45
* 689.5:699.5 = 53.9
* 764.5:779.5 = 54.3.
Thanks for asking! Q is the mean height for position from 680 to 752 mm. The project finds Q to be 50.1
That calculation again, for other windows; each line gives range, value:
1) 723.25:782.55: 50.7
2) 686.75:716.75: 52.5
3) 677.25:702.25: 54.1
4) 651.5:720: 53.3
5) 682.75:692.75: 54.4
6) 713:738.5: 46.2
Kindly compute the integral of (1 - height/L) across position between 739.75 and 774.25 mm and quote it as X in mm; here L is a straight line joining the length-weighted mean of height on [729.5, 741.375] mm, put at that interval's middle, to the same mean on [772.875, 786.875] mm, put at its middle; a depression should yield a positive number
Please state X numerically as -2.49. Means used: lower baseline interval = 44.3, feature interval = 52.7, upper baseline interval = 54.3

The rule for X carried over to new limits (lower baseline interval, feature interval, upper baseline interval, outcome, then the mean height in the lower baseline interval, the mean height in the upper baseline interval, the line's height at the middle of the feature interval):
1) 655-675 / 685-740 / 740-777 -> 4.1 mm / 54.5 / 52.8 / 53.6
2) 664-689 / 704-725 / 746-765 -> 1.7 mm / 54.5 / 53.2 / 53.8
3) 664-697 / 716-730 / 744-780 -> 1.8 mm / 54.4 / 53.5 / 53.9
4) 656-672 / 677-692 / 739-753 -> -0.3 mm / 54.4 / 50.2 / 53.4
